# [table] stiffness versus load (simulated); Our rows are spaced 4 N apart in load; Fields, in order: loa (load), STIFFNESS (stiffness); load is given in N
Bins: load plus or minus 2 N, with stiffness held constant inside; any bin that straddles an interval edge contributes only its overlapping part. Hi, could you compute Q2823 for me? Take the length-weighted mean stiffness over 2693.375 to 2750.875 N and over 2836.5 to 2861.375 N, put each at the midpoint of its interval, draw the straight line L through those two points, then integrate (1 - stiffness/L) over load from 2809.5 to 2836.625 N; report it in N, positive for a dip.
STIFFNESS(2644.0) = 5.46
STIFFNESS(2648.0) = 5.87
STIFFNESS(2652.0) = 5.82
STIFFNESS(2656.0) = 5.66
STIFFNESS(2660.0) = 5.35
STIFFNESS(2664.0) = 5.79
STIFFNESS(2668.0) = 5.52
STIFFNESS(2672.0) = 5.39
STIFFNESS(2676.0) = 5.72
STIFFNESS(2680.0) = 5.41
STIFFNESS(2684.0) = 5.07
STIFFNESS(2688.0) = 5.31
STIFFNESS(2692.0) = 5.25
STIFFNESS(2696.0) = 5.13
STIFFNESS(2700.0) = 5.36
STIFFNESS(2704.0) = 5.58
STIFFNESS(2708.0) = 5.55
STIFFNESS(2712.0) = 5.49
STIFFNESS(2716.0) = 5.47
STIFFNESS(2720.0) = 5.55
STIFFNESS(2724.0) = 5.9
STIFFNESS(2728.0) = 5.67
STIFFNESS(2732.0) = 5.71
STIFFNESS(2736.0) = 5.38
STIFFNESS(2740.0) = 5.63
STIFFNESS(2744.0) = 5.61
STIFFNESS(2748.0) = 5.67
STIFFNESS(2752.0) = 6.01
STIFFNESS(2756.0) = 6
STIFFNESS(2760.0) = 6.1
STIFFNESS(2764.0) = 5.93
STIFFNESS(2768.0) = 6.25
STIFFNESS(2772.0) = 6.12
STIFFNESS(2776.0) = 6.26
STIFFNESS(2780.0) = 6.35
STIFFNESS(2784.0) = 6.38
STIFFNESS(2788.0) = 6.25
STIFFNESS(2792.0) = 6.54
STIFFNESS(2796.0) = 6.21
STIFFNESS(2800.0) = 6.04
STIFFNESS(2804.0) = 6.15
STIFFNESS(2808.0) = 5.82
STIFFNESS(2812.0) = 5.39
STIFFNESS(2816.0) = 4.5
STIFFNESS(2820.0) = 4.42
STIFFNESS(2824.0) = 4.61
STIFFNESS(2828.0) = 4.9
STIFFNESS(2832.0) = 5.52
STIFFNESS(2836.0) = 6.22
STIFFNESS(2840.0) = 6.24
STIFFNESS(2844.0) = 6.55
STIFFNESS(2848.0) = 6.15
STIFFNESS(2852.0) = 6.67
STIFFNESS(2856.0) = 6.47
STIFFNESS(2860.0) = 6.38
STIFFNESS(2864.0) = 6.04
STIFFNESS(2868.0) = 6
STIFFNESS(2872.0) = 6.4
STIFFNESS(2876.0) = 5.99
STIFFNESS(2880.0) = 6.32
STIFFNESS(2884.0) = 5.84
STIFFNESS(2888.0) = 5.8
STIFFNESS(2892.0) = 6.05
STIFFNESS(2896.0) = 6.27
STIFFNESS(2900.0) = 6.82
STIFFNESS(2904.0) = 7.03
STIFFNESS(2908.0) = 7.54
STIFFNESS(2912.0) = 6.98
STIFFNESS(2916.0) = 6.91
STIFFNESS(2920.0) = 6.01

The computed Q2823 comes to 5.2 N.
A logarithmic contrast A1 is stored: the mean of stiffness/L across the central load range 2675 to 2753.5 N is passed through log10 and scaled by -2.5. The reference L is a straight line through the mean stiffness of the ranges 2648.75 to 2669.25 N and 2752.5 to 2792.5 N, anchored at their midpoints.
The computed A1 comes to 0.08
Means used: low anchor 5.65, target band 5.52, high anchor 6.2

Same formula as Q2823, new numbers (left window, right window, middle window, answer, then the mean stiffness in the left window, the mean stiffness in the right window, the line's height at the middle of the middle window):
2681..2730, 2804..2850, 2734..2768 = -2.17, 5.44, 5.51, 5.47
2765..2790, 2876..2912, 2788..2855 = 5.94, 6.25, 6.46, 6.33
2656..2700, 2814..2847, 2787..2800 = -2.16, 5.4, 5.39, 5.4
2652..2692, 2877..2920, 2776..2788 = -0.70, 5.48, 6.52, 5.98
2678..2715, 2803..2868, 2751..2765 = -1.23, 5.35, 5.75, 5.53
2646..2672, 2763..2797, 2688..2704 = 1.48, 5.65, 6.27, 5.84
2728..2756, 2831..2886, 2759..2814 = -2.24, 5.69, 6.21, 5.89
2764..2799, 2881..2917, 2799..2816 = 1.75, 6.27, 6.57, 6.33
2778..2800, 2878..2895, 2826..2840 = 1.21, 6.32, 6.02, 6.18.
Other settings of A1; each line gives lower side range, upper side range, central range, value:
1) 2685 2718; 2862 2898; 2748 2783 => -0.088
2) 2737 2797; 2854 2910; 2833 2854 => -0.011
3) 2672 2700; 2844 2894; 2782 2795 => -0.101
